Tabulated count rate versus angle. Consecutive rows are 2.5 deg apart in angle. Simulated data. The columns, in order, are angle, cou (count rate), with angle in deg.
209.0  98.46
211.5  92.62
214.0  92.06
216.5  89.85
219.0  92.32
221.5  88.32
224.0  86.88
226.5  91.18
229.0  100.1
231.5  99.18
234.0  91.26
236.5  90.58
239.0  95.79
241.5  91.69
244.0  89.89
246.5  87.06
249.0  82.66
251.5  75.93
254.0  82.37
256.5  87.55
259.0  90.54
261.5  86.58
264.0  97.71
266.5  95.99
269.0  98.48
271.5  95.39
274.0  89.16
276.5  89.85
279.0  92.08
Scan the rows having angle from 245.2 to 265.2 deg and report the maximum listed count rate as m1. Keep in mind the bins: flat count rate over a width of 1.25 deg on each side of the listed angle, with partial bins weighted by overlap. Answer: 97.71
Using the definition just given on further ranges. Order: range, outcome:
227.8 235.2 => 100.1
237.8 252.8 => 95.79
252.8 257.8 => 87.55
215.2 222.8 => 92.32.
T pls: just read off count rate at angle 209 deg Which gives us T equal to 98.46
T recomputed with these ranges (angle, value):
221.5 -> 88.32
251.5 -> 75.93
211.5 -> 92.62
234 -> 91.26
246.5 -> 87.06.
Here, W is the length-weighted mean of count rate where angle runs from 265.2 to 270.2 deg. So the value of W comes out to 97.2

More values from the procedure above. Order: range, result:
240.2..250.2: 87.9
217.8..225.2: 89.2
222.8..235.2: 93.8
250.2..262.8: 84.6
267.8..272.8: 96.8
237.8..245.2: 92.5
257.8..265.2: 91.6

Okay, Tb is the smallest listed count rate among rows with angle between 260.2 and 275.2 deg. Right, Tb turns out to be 86.58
